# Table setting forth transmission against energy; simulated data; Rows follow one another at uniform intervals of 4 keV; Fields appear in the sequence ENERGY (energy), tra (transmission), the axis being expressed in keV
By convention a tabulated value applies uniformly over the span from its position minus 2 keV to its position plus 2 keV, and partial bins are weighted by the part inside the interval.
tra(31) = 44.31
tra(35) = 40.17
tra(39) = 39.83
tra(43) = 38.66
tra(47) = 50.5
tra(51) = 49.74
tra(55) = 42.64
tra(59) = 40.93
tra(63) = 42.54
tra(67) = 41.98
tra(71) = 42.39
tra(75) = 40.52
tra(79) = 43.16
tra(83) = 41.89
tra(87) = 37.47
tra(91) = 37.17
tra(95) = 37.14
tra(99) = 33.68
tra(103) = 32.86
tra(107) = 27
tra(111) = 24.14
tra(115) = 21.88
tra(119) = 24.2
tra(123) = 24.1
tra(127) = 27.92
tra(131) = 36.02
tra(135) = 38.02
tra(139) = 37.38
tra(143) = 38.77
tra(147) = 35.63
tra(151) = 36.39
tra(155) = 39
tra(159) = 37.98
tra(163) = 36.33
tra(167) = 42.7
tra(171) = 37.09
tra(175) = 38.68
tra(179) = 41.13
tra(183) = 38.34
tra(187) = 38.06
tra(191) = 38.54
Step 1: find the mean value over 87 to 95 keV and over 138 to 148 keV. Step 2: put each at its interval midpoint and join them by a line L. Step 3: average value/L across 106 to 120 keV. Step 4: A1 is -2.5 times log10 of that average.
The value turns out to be 0.47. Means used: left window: 37.2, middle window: 24.1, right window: 37.4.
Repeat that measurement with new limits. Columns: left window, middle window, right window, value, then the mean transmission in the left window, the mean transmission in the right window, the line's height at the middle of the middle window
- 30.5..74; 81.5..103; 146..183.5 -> 0.12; 43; 38.4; 41.3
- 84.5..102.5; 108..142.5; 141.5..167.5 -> 0.25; 36.2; 37.8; 37.1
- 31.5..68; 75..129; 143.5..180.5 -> 0.27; 43.1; 38.3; 40.9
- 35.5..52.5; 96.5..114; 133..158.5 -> 0.35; 44.1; 37.6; 40.2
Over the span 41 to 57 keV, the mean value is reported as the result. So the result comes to 45.4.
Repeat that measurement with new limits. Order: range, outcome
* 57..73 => 42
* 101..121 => 26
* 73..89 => 40.8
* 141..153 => 36.9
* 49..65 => 44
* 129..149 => 37.2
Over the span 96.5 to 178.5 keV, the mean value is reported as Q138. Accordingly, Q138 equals 33.7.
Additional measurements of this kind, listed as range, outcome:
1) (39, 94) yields 42.1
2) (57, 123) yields 35.2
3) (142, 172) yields 38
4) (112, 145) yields 30.8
